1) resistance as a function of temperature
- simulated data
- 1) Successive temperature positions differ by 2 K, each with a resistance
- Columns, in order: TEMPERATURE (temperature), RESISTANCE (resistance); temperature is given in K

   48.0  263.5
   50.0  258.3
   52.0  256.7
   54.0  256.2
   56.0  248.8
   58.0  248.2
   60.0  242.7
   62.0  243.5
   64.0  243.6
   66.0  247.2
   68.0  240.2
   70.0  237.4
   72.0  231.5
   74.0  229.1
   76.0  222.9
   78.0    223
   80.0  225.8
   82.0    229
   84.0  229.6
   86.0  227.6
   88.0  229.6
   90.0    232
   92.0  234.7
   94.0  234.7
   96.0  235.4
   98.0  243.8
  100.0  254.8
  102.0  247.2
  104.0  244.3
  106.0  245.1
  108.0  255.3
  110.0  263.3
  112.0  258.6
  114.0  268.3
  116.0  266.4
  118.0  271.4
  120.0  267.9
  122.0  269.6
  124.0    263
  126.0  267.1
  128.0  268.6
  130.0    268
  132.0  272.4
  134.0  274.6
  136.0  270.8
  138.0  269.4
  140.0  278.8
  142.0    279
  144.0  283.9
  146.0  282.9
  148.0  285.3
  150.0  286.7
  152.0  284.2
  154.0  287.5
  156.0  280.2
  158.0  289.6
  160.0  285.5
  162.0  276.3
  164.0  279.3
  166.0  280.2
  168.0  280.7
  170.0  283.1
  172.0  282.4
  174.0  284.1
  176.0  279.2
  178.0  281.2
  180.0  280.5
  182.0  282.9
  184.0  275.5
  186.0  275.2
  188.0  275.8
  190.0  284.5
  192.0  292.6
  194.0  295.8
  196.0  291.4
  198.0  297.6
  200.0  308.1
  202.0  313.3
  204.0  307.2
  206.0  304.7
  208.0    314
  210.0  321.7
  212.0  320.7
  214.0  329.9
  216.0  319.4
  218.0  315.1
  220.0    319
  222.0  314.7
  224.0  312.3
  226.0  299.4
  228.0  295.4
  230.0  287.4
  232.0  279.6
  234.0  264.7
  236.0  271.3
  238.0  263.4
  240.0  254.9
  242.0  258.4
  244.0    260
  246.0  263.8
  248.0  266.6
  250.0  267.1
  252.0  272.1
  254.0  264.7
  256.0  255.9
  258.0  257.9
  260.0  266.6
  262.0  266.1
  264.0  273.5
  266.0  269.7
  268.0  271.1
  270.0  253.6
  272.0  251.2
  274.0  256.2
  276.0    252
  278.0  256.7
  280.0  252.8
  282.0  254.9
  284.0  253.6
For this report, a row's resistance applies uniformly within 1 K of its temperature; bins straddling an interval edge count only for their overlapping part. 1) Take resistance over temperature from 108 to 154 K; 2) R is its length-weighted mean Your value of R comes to 273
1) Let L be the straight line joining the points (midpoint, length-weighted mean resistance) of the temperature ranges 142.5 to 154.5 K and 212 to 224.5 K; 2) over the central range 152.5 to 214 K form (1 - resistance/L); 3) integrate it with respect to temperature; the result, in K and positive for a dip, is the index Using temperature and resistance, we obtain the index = 2.2 K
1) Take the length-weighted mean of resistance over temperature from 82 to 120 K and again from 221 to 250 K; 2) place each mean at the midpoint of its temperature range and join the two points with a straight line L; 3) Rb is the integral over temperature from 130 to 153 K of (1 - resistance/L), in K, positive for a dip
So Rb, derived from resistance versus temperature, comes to -2.00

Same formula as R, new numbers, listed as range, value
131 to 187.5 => 280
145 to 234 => 293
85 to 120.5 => 249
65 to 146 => 252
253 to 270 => 265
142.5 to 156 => 284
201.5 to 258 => 289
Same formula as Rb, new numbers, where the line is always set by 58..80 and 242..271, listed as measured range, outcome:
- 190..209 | -3.39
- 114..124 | -1.00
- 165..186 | -2.36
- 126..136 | -1.01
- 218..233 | -2.43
